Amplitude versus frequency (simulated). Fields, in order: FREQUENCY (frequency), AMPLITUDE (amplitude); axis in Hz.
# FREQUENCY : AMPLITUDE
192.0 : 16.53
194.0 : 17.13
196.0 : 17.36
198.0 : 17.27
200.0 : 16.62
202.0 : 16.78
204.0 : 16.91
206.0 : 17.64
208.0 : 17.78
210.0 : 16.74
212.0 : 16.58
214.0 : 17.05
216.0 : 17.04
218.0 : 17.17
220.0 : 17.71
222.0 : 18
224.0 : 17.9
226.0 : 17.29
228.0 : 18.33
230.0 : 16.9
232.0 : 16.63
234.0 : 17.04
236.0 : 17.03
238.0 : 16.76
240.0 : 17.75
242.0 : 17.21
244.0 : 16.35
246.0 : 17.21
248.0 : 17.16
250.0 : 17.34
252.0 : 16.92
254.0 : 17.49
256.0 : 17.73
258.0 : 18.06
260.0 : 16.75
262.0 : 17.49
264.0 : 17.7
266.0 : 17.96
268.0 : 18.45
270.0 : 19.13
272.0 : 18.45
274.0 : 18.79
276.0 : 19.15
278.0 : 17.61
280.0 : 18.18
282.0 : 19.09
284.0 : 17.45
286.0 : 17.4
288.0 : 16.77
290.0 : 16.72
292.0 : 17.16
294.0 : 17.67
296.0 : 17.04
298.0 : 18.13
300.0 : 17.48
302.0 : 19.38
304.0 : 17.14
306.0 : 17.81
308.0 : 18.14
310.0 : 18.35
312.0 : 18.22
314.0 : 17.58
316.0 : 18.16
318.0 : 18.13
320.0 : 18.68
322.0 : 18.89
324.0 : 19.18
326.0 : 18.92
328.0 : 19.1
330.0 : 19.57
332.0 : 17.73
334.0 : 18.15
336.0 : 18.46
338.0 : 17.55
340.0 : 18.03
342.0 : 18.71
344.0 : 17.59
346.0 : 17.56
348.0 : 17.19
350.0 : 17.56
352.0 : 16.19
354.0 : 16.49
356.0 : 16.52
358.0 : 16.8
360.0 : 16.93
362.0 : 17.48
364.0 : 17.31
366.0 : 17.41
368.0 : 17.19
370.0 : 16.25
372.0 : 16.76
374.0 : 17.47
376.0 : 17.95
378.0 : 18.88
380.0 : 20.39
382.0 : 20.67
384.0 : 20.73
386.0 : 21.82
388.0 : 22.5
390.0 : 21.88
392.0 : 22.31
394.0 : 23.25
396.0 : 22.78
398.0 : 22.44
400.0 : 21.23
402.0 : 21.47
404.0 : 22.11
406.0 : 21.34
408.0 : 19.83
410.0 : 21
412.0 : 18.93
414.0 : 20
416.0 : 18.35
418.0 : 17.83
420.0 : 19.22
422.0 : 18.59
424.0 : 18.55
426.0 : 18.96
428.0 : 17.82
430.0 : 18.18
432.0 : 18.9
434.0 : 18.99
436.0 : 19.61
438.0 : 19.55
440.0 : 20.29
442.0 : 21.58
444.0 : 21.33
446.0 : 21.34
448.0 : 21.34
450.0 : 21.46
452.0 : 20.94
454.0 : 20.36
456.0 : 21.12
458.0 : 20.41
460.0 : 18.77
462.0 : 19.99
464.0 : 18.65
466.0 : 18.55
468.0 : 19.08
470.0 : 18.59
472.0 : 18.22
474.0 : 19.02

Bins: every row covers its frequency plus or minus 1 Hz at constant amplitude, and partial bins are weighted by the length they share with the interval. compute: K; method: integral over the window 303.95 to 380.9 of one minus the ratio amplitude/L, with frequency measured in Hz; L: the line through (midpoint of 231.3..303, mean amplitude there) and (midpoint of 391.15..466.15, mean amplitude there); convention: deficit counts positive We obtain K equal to 3.9 Hz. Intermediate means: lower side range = 17.6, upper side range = 20.2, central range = 17.9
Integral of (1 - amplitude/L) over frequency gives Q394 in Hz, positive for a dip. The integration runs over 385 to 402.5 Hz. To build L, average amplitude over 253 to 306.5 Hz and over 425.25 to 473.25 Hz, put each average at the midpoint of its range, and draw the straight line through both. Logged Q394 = -2.8 Hz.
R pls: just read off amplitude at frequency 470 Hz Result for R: 18.59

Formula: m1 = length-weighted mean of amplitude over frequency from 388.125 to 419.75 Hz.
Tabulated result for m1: 21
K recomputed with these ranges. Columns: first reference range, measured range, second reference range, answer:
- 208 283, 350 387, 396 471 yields 2.30 Hz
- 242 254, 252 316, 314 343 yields -0.67 Hz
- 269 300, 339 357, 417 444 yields 1.11 Hz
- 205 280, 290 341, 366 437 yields 1.14 Hz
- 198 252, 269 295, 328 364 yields -0.88 Hz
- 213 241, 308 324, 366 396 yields 0.40 Hz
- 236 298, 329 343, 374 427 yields 0.56 Hz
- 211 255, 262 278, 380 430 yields -0.42 Hz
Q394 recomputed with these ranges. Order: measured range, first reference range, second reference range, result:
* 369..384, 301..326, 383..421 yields 1.3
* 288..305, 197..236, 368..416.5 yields 1.0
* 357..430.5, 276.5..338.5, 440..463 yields 0.6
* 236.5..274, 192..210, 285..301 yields -0.8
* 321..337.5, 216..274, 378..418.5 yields 0.6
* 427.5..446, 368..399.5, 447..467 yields 0.4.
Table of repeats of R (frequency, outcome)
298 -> 18.13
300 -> 17.48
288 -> 16.77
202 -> 16.78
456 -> 21.12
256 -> 17.73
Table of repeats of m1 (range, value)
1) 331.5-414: 19.1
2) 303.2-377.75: 17.8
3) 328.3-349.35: 18.1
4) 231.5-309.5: 17.6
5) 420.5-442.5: 19.1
